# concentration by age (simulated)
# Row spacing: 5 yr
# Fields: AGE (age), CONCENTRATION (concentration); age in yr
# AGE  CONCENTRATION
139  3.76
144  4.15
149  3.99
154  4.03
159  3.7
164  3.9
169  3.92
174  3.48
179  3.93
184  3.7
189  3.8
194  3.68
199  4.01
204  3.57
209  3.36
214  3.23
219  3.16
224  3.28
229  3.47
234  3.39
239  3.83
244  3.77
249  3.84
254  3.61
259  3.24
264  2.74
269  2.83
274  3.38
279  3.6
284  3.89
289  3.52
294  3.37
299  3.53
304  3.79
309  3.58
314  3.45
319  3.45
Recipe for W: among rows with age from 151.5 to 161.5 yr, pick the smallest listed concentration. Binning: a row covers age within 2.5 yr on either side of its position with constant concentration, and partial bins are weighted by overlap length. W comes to 3.7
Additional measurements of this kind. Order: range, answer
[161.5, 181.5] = 3.48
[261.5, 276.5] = 2.74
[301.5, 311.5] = 3.58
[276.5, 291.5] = 3.52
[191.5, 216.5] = 3.23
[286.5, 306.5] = 3.37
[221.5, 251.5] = 3.28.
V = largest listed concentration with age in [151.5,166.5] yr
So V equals 4.03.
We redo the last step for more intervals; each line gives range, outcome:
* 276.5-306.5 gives 3.89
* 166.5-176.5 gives 3.92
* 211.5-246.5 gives 3.83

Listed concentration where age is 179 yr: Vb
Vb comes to 3.93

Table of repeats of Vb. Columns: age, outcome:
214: 3.23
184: 3.7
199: 4.01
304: 3.79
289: 3.52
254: 3.61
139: 3.76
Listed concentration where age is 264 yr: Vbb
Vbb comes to 2.74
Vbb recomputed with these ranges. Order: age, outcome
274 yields 3.38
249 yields 3.84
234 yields 3.39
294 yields 3.37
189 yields 3.8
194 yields 3.68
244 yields 3.77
